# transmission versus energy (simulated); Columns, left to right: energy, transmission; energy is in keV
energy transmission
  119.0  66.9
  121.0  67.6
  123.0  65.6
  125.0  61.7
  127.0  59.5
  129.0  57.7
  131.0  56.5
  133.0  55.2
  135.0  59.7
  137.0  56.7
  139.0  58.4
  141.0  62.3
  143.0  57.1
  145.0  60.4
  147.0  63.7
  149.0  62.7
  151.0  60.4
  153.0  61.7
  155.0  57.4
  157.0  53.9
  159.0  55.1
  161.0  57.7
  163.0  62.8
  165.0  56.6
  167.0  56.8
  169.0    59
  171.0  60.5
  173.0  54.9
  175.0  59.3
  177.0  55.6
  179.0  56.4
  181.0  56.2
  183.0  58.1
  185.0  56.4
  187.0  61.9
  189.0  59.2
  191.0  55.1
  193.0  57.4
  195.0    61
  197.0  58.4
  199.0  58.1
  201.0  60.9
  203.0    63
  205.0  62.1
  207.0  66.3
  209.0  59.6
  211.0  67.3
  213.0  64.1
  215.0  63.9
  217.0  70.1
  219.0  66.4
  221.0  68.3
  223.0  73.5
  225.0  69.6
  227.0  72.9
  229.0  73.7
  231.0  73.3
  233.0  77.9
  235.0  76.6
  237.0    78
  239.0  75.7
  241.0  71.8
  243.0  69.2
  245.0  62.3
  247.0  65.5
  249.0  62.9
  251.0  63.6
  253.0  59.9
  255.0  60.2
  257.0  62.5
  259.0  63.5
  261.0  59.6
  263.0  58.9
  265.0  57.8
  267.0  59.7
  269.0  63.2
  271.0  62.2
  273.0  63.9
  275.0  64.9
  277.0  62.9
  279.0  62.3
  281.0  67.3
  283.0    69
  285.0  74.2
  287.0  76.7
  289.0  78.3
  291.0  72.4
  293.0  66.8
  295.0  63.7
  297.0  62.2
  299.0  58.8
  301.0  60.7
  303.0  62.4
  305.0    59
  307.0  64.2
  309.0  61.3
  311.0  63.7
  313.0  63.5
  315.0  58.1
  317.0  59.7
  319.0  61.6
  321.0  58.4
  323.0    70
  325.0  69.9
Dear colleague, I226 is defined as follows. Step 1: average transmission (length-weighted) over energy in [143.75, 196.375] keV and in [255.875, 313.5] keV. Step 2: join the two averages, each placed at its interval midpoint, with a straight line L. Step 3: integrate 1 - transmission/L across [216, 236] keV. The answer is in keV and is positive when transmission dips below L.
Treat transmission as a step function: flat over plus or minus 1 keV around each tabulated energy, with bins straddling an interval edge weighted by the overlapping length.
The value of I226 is -3.6 keV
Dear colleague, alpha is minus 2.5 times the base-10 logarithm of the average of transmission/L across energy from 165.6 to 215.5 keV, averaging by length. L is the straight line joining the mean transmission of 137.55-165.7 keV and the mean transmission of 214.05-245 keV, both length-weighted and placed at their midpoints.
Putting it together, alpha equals 0.103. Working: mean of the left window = 59.3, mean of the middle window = 59.6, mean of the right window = 71.8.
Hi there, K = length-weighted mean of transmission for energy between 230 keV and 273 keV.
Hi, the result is 65.9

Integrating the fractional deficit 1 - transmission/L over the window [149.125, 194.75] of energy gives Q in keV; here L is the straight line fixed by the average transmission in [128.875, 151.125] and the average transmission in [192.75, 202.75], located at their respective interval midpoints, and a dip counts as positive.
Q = 1.1 keV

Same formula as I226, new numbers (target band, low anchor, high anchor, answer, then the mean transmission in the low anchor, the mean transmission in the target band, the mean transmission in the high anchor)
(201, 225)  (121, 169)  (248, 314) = -1.62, 59.3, 65.8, 64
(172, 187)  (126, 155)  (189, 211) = 0.76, 59.4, 57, 60.5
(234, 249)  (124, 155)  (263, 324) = -1.95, 59.5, 70.7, 64.2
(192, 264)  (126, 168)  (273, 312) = -3.94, 58.7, 66.1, 65.8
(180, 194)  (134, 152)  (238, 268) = 0.85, 60.2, 57.8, 63.5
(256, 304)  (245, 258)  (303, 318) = -2.18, 62.4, 64.7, 61.4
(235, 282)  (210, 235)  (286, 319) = 2.21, 70.3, 64.5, 64.4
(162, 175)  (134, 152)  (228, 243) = 1.16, 60.2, 58.5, 74.9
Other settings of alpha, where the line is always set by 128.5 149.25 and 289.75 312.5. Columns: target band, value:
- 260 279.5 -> 0.018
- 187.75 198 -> 0.040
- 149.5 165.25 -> 0.020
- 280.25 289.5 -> -0.161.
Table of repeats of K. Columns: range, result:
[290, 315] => 63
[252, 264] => 60.8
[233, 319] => 65.1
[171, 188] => 57.5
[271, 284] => 64.8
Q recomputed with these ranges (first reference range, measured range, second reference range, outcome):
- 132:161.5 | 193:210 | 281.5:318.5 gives 0.1 keV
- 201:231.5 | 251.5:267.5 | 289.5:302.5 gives 1.3 keV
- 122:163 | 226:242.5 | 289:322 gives -3.7 keV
